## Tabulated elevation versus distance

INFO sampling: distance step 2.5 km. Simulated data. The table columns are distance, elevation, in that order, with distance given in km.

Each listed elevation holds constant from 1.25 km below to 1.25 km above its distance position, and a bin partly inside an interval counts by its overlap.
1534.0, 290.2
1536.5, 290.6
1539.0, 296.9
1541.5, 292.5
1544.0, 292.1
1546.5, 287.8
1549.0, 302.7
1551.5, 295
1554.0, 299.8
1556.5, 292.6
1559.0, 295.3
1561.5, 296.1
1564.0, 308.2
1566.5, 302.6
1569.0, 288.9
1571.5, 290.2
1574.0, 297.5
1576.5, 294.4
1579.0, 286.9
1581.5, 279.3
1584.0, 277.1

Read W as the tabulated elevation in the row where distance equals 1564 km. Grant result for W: 308.2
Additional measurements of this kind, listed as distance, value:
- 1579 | 286.9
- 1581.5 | 279.3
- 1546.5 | 287.8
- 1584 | 277.1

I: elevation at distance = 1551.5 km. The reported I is 295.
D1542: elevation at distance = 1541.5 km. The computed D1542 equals 292.5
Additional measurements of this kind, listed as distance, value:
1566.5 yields 302.6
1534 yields 290.2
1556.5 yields 292.6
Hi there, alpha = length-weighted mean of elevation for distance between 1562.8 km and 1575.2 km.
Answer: 297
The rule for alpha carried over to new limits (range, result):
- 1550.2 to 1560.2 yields 296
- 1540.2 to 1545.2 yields 292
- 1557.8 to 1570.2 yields 298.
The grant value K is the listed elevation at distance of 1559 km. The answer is 295.3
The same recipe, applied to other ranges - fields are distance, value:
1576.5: 294.4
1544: 292.1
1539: 296.9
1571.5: 290.2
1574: 297.5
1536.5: 290.6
